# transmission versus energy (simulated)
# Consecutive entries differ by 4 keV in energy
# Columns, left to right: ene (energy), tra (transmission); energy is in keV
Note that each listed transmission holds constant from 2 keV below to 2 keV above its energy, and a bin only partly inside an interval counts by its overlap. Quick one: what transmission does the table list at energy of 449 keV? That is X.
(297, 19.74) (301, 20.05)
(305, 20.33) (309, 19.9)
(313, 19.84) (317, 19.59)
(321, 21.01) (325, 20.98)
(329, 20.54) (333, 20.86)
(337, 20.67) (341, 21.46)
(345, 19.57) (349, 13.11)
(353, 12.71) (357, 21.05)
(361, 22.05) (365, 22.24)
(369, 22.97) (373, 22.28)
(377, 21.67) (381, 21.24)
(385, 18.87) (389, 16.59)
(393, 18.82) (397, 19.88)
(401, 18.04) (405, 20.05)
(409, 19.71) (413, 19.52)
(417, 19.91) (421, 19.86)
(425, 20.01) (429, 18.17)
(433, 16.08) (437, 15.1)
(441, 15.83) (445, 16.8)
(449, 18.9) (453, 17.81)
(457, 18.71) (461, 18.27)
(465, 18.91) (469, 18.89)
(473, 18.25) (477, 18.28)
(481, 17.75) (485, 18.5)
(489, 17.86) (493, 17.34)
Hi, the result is 18.9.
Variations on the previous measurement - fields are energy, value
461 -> 18.27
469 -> 18.89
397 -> 19.88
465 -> 18.91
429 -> 18.17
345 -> 19.57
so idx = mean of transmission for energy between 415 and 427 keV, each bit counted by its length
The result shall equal 19.9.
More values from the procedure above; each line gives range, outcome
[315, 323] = 20.3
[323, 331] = 20.8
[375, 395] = 19.4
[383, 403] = 18.4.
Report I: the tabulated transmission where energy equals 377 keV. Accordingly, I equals 21.67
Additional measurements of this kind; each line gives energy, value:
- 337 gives 20.67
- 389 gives 16.59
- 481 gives 17.75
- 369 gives 22.97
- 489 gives 17.86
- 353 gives 12.71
